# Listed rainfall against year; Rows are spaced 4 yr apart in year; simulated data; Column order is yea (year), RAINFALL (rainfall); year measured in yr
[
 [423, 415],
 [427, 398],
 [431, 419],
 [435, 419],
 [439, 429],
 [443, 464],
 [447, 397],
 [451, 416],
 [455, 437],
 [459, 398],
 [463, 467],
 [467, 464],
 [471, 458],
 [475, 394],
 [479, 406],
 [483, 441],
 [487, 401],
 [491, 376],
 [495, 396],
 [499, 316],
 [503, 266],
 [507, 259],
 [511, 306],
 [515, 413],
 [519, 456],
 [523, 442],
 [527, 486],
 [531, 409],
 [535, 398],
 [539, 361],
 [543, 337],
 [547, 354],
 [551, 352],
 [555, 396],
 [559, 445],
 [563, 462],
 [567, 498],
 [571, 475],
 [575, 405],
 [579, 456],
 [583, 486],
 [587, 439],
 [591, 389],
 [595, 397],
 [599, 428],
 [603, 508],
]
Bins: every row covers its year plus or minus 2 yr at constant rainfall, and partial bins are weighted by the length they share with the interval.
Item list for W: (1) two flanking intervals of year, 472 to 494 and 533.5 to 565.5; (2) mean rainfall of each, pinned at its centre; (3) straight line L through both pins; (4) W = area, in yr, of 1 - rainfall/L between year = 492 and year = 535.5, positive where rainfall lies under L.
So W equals 2.4 yr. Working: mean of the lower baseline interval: 406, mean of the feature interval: 376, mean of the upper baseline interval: 390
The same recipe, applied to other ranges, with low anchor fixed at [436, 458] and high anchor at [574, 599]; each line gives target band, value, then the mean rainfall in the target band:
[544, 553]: 1.6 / 351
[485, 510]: 5.5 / 334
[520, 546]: 1.4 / 405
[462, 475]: -0.8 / 452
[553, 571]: -1.0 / 453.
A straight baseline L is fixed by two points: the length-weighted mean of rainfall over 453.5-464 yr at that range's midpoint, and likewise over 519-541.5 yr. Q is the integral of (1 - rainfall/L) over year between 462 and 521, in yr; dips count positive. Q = 5.5 yr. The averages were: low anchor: 431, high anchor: 421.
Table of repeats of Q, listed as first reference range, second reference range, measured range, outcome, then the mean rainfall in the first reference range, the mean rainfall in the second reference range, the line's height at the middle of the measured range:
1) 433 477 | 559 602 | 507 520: 2.1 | 431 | 445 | 438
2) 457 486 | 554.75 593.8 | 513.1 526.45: -0.1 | 431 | 446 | 438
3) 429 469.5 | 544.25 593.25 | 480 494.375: 0.8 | 431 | 428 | 430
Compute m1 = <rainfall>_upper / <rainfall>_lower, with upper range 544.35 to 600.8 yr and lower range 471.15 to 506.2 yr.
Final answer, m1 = 1.1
